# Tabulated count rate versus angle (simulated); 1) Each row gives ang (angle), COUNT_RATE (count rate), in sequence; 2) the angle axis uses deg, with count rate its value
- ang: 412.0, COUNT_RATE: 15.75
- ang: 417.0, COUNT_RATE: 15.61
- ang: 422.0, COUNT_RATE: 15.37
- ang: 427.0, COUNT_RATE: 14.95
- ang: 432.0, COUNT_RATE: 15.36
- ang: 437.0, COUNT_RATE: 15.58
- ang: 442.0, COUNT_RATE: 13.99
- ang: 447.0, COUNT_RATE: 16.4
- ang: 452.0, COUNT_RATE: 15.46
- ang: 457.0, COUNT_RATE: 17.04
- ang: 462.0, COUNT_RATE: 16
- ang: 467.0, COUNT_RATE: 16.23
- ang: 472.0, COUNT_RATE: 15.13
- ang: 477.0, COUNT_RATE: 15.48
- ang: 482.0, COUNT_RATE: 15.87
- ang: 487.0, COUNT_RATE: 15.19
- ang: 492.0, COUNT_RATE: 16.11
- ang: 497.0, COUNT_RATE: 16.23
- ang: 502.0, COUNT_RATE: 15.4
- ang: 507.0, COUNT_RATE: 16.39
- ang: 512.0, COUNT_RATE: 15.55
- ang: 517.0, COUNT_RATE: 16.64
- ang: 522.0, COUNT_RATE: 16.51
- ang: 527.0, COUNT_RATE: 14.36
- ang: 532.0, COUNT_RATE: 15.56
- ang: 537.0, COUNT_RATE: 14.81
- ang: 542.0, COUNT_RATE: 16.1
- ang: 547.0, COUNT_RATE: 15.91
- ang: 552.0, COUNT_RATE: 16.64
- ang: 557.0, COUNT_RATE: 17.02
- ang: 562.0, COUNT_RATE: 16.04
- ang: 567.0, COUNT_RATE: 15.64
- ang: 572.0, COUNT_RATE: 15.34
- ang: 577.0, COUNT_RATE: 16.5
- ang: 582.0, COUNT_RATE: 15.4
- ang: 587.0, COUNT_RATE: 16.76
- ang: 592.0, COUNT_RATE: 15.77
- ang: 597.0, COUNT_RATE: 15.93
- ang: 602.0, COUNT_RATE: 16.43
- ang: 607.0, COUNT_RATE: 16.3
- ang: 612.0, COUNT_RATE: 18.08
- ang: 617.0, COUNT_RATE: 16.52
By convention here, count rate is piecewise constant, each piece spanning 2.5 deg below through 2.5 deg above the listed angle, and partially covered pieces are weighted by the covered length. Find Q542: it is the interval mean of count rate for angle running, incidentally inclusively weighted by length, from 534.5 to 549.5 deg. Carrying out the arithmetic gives 15.6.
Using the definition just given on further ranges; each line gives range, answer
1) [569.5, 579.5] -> 15.9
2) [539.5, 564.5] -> 16.3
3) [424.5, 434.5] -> 15.2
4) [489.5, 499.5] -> 16.2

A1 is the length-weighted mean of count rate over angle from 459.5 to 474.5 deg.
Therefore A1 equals 15.8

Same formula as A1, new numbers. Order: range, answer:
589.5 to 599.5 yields 15.8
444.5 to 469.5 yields 16.2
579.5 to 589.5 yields 16.1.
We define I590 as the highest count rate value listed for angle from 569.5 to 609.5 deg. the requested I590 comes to 16.76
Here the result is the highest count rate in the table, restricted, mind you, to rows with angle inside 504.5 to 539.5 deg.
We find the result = 16.64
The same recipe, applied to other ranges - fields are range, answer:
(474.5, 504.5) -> 16.23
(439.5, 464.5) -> 17.04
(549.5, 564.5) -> 17.02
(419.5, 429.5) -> 15.37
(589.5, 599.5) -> 15.93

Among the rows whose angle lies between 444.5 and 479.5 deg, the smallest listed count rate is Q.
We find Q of 15.13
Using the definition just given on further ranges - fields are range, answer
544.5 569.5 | 15.64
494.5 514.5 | 15.4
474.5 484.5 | 15.48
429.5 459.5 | 13.99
